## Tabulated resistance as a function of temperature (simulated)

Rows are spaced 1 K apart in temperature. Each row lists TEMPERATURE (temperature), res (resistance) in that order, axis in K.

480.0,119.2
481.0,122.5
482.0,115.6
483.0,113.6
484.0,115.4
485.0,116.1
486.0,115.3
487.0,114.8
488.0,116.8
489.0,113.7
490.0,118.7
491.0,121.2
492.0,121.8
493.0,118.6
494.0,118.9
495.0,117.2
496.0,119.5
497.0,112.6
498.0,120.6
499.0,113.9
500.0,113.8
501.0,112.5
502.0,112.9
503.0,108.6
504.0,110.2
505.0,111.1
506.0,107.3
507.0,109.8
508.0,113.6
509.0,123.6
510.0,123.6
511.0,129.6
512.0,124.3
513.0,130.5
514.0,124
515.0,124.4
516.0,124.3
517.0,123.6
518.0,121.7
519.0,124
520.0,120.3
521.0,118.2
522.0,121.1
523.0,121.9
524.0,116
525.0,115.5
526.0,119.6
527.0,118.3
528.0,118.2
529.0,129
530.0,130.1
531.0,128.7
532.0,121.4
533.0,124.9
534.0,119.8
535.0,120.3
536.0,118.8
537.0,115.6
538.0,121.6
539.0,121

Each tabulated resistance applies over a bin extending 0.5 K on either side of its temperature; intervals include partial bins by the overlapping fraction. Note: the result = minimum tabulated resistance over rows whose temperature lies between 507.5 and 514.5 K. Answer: 113.6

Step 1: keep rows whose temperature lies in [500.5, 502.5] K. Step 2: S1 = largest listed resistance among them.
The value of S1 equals 112.9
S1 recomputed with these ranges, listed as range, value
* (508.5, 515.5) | 130.5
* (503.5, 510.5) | 123.6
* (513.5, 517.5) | 124.4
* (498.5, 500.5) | 113.9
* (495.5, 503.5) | 120.6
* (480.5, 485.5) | 122.5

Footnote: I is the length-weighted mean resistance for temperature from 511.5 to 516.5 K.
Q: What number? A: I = 126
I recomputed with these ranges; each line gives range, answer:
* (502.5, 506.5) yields 109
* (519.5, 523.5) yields 120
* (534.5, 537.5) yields 118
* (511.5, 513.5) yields 127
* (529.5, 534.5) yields 125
